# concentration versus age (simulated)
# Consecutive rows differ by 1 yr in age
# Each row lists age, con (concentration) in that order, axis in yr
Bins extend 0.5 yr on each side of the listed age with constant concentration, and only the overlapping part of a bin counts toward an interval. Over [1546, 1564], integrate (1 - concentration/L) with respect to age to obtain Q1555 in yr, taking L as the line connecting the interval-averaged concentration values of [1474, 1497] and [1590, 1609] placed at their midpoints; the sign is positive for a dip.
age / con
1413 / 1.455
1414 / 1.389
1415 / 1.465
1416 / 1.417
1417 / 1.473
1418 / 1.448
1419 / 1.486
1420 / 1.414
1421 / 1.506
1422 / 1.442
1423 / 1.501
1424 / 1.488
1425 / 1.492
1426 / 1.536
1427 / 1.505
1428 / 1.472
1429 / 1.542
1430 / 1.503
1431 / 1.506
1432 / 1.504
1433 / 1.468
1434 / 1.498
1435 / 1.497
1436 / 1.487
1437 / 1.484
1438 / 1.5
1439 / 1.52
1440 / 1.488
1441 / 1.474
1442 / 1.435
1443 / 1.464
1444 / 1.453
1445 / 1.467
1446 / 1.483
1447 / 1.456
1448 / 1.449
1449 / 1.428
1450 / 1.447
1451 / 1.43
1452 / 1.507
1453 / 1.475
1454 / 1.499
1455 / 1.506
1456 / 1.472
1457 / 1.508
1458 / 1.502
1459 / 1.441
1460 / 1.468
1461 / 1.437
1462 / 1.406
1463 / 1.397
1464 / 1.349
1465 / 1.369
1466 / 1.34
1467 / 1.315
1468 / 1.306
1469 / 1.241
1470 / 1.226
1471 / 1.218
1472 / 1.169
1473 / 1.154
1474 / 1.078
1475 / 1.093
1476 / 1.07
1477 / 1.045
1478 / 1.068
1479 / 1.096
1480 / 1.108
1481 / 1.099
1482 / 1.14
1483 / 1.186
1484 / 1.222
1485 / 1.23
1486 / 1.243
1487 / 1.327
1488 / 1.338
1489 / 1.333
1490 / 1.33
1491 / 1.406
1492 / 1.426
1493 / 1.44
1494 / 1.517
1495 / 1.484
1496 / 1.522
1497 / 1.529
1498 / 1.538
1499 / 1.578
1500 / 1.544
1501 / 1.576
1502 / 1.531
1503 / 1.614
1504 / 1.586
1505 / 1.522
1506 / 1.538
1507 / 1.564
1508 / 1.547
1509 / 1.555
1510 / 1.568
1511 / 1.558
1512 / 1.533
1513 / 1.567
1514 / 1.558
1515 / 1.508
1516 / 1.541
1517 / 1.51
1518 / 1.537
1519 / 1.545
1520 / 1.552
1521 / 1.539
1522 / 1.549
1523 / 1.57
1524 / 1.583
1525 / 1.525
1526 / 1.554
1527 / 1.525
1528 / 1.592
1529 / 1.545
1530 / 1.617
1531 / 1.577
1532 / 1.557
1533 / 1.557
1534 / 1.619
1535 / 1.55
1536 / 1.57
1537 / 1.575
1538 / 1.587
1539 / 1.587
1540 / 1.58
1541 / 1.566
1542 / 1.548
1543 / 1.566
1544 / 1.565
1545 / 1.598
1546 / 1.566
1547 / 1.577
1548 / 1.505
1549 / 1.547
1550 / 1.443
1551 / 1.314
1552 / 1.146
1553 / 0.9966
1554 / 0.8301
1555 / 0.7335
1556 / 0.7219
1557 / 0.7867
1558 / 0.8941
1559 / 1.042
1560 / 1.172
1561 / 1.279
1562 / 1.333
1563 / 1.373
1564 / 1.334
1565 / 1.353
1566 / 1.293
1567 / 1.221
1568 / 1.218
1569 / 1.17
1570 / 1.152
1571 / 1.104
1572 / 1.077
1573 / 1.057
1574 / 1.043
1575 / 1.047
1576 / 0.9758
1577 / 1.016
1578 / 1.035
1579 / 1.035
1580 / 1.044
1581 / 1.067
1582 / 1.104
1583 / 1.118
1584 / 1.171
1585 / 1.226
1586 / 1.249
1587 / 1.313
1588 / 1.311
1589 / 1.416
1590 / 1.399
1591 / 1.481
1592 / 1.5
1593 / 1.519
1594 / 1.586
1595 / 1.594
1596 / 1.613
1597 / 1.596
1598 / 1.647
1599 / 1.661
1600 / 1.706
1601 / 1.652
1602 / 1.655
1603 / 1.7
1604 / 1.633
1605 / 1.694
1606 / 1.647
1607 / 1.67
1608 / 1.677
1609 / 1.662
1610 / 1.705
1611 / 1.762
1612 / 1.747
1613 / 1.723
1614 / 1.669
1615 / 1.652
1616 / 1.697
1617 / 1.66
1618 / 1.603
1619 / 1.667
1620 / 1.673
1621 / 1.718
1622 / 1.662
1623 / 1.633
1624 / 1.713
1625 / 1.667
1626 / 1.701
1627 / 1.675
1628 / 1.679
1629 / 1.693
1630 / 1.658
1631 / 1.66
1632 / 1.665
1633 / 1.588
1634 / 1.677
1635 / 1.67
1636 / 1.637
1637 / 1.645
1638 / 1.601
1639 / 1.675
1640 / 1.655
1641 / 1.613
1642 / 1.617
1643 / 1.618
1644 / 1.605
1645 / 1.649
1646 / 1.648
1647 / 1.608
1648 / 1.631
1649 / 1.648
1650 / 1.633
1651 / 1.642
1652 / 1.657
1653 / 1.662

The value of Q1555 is 3.70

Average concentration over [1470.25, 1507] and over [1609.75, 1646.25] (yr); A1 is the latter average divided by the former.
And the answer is 1.2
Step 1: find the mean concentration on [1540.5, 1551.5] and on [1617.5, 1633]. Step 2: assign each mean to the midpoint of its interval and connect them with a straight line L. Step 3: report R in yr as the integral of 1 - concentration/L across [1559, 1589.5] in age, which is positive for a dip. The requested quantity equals 7.8 yr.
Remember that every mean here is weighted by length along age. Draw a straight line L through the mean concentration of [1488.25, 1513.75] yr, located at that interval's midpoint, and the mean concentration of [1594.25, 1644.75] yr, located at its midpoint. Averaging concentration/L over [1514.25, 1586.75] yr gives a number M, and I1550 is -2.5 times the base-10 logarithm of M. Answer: 0.18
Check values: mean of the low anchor 1.51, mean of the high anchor 1.66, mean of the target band 1.33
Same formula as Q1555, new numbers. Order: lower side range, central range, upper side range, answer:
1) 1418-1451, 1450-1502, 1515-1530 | 5.8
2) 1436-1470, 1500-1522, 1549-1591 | -4.4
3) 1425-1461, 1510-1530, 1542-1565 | -3.5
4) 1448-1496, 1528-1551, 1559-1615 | -3.4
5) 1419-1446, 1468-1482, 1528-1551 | 3.5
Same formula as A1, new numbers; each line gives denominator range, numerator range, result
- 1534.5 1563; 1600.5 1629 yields 1.26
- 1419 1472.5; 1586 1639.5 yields 1.13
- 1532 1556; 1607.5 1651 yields 1.16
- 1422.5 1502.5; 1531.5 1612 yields 0.98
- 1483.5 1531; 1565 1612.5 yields 0.92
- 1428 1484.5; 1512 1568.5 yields 1.04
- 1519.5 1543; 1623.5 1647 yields 1.05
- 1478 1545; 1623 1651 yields 1.11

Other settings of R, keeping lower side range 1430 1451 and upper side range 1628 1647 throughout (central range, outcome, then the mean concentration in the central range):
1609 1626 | -0.6 yr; 1.68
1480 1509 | 1.9 yr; 1.42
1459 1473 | 1.6 yr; 1.32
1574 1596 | 4.8 yr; 1.25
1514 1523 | 0.0 yr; 1.54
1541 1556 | 2.2 yr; 1.34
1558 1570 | 2.6 yr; 1.23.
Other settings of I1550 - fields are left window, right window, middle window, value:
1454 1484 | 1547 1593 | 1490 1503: -0.205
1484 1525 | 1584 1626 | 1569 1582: 0.426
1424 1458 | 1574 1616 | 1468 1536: 0.035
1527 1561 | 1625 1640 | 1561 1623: 0.081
